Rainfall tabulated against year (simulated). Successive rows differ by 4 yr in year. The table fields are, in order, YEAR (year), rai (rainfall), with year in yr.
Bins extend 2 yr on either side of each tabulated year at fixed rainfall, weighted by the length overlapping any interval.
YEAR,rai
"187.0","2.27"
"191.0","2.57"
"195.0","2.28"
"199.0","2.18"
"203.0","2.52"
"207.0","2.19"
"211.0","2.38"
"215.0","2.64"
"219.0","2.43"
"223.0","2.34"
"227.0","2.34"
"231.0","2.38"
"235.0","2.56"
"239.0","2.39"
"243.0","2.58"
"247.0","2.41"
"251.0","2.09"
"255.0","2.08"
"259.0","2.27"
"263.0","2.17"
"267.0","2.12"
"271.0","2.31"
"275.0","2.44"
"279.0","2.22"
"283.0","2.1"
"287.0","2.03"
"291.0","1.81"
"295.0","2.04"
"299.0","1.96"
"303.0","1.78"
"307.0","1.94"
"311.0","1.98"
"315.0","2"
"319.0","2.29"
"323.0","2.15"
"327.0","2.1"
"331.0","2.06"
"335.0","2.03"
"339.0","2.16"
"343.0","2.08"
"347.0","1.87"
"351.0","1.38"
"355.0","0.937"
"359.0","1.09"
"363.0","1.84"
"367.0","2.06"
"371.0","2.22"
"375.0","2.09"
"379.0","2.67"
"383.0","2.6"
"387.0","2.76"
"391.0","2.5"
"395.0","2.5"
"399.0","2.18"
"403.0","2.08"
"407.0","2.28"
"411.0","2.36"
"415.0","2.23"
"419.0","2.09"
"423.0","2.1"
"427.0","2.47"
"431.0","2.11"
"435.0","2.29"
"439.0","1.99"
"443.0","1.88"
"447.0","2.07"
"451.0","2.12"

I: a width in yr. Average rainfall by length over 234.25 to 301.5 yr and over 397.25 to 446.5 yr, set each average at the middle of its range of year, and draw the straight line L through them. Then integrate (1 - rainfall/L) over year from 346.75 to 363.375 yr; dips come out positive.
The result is 6.5 yr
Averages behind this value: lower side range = 2.2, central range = 1.34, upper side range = 2.17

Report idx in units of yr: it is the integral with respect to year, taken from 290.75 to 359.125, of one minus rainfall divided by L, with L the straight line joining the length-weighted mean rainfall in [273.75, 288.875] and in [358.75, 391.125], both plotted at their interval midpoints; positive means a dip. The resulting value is 9.9 yr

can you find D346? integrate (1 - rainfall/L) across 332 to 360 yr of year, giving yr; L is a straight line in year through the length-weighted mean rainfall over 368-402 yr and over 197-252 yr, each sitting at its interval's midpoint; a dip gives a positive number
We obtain 8.4 yr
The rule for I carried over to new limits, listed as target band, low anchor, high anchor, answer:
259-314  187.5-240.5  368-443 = 6.6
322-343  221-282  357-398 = 1.5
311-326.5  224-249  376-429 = 1.8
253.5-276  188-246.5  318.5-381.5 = 0.1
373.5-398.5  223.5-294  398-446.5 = -3.7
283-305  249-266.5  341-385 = 1.3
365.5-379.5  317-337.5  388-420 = 0.0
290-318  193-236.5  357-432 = 4.3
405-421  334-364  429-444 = -2.2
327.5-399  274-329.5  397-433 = 2.9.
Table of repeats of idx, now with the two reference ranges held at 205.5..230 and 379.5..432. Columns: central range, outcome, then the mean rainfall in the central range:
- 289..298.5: 1.8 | 1.93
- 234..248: -0.6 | 2.49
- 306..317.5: 1.8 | 1.99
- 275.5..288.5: 1.2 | 2.16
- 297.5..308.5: 2.2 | 1.89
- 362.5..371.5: 1.2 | 2.04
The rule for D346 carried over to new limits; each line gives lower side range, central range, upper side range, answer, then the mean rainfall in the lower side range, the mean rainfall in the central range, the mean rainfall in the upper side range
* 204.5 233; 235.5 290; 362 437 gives 2.7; 2.39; 2.25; 2.29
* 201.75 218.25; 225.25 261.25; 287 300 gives -1.7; 2.43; 2.34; 1.95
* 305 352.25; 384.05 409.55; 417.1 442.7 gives -3.4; 2.01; 2.39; 2.16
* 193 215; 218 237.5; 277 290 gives -1.2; 2.34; 2.41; 2.09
